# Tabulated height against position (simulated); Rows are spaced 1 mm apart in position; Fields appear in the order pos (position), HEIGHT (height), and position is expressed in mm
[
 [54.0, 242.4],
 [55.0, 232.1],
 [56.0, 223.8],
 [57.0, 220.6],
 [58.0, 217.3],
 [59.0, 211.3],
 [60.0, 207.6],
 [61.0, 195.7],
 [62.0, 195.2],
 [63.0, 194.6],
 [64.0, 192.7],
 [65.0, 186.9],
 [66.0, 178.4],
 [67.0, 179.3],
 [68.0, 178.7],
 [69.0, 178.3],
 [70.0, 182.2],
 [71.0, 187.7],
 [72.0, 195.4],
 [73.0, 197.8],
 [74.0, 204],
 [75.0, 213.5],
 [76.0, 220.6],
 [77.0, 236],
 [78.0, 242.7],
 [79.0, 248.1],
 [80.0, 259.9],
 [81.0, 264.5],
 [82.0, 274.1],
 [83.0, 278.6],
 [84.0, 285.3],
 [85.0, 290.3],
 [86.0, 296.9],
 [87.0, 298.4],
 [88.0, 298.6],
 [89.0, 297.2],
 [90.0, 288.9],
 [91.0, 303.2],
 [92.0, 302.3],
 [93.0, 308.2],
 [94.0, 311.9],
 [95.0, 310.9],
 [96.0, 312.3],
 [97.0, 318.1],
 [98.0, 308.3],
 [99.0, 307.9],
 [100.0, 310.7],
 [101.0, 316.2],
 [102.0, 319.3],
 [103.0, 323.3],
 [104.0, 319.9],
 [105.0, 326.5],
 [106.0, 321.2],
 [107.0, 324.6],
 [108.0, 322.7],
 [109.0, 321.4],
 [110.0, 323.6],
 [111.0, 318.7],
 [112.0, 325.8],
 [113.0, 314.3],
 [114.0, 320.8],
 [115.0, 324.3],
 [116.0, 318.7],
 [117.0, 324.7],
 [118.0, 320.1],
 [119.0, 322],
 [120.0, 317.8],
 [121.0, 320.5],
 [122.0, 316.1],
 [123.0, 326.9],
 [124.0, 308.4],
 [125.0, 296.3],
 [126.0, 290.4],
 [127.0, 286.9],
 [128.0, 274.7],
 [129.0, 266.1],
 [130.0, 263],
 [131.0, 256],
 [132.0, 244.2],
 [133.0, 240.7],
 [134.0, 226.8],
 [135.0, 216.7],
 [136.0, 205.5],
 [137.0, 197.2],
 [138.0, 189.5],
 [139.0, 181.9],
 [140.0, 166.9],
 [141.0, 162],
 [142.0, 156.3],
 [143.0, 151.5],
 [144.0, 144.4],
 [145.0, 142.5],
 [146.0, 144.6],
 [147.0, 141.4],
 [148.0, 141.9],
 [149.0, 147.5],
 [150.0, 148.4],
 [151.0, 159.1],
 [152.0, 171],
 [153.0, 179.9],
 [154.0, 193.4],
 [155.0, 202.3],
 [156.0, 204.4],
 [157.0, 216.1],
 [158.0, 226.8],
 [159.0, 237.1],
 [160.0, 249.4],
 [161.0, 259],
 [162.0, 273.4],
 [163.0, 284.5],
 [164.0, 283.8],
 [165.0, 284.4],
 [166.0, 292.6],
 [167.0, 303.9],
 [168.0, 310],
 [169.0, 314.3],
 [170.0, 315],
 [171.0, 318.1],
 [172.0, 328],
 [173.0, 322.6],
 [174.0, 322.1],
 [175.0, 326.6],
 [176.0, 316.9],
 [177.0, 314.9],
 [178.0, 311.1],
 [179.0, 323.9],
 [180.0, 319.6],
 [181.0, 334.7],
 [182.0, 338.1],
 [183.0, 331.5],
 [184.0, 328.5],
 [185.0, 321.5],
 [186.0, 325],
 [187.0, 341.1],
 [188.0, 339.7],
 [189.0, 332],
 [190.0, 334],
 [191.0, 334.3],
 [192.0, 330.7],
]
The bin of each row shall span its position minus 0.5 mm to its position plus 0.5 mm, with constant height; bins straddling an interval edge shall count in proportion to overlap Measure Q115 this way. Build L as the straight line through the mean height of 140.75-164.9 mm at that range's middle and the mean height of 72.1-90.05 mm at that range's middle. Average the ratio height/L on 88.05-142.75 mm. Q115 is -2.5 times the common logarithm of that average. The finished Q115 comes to -0.24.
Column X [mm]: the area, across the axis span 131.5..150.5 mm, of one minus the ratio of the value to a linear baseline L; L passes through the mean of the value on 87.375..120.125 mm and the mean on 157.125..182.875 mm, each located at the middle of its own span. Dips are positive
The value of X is 8.08 mm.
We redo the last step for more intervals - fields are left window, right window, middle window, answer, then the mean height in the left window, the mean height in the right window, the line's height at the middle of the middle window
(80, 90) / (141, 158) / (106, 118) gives -4.36 mm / 286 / 167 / 236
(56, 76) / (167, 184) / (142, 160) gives 7.29 mm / 197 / 321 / 294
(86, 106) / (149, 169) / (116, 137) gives -0.43 mm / 310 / 236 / 274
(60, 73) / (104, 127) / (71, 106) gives -4.82 mm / 188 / 318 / 246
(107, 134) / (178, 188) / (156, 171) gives 2.18 mm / 302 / 329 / 320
